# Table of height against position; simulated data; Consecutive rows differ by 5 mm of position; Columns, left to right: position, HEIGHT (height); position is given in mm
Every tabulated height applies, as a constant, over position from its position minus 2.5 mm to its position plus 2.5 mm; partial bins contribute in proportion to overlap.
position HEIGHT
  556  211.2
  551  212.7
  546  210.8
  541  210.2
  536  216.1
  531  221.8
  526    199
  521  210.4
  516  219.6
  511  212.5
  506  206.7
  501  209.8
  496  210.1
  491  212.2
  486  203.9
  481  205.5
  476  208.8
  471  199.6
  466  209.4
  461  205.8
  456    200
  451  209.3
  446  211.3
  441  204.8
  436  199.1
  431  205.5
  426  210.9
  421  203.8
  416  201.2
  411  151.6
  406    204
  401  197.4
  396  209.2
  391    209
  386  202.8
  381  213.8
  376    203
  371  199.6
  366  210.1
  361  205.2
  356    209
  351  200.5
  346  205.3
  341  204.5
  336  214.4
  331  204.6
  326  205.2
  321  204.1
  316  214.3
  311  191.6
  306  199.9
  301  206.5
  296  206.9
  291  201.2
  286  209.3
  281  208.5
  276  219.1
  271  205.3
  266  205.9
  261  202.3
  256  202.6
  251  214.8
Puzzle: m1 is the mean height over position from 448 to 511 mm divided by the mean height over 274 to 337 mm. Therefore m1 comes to 1.00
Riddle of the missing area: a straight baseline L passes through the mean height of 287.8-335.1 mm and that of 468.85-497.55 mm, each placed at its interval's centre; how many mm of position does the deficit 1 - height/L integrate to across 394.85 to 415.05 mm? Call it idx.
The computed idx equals 1.5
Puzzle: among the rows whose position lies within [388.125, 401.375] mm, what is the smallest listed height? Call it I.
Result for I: 197.4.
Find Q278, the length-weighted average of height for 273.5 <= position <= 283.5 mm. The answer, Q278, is 214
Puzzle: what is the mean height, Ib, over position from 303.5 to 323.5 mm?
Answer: 202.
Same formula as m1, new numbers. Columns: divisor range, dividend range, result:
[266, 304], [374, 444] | 0.97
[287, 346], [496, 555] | 1.03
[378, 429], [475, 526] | 1.04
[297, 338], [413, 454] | 1.00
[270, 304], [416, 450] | 0.99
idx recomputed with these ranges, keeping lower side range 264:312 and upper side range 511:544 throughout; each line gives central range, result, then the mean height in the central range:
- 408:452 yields 2.2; 199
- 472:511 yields 0.7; 208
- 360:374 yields 0.2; 205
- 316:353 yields 0.2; 206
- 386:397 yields 0.1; 208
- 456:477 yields 0.6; 205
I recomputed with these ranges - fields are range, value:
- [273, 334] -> 191.6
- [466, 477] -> 199.6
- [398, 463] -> 151.6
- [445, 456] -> 200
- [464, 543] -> 199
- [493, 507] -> 206.7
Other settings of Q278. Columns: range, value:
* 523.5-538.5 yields 212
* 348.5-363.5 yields 205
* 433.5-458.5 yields 205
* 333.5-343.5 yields 209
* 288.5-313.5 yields 201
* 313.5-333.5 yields 207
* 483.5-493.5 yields 208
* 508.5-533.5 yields 213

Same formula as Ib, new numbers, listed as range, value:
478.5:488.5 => 205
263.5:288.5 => 210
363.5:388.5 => 206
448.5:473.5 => 205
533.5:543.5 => 213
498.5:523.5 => 212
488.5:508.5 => 210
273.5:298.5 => 209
